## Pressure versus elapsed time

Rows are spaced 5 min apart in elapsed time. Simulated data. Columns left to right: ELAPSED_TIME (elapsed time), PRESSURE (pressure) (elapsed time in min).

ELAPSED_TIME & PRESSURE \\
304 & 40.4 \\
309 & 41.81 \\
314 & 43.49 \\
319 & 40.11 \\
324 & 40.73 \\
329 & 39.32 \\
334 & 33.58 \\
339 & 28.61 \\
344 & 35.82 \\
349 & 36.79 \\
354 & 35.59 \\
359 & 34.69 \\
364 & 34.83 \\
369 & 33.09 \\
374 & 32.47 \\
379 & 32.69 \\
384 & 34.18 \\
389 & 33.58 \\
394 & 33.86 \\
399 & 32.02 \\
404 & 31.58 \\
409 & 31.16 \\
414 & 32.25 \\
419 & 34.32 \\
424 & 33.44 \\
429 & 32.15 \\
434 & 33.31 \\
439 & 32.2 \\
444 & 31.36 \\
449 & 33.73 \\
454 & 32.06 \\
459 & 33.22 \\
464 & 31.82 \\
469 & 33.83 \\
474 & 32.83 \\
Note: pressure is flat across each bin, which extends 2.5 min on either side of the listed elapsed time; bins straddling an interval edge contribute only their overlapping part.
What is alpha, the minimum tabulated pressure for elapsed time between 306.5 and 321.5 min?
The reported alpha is 40.11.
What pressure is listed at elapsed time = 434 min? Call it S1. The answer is 33.31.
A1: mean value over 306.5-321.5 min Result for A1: 41.8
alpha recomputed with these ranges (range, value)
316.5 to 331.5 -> 39.32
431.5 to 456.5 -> 31.36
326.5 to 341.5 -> 28.61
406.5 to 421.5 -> 31.16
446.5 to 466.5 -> 31.82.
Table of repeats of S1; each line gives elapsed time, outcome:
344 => 35.82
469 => 33.83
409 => 31.16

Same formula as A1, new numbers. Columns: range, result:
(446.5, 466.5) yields 32.7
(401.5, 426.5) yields 32.5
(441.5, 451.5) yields 32.5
